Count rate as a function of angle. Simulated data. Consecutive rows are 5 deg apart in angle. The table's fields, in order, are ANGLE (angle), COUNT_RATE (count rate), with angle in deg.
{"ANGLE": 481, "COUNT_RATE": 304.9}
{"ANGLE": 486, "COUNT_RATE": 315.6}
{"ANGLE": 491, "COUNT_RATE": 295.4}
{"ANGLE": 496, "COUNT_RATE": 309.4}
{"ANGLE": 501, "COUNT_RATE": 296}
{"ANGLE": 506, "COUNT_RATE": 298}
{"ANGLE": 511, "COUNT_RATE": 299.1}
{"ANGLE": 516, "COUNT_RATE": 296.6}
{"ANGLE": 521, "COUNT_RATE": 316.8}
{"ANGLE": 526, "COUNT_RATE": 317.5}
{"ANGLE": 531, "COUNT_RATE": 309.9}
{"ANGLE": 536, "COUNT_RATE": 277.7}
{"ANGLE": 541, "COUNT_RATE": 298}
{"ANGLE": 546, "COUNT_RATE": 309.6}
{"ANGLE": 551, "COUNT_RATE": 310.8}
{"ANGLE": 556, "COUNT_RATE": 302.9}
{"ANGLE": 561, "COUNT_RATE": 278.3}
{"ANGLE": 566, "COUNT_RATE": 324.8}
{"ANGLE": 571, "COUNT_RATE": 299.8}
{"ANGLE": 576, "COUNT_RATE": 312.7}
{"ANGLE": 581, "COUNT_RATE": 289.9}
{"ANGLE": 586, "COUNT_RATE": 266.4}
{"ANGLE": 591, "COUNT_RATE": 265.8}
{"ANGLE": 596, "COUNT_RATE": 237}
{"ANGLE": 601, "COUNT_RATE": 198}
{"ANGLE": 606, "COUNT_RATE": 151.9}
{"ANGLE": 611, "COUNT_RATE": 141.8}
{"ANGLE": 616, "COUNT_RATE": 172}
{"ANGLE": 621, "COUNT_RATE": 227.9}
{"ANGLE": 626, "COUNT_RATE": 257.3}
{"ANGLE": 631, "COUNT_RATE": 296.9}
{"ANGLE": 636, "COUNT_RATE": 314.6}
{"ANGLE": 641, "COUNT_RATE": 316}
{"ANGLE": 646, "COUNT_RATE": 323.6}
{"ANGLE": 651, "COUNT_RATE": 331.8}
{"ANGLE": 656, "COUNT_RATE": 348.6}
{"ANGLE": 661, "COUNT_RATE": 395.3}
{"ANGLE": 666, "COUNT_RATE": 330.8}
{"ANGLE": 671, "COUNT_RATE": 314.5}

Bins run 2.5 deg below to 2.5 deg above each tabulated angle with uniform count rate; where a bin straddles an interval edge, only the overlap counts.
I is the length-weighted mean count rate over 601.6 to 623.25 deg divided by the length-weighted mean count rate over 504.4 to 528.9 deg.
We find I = 0.57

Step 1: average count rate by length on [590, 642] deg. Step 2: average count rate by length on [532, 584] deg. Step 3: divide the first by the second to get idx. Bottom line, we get 0.8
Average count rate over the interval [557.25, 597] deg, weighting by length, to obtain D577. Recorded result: 287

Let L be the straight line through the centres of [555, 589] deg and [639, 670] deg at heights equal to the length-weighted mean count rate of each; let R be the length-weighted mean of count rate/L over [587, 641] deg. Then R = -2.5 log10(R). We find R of 0.348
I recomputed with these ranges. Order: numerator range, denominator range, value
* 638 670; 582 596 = 1.29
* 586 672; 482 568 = 0.89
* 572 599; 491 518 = 0.92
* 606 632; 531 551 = 0.70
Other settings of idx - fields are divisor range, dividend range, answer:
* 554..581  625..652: 1.02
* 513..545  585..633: 0.72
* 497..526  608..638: 0.77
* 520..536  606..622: 0.56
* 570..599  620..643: 1.03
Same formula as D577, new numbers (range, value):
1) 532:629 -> 260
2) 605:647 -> 245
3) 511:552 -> 304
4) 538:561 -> 302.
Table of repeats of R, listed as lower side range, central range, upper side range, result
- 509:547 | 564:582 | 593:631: -0.22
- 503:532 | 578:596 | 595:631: -0.17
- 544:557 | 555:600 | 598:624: -0.13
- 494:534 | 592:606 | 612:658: 0.34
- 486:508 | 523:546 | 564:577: 0.02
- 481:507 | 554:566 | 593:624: -0.24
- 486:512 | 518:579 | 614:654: -0.04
